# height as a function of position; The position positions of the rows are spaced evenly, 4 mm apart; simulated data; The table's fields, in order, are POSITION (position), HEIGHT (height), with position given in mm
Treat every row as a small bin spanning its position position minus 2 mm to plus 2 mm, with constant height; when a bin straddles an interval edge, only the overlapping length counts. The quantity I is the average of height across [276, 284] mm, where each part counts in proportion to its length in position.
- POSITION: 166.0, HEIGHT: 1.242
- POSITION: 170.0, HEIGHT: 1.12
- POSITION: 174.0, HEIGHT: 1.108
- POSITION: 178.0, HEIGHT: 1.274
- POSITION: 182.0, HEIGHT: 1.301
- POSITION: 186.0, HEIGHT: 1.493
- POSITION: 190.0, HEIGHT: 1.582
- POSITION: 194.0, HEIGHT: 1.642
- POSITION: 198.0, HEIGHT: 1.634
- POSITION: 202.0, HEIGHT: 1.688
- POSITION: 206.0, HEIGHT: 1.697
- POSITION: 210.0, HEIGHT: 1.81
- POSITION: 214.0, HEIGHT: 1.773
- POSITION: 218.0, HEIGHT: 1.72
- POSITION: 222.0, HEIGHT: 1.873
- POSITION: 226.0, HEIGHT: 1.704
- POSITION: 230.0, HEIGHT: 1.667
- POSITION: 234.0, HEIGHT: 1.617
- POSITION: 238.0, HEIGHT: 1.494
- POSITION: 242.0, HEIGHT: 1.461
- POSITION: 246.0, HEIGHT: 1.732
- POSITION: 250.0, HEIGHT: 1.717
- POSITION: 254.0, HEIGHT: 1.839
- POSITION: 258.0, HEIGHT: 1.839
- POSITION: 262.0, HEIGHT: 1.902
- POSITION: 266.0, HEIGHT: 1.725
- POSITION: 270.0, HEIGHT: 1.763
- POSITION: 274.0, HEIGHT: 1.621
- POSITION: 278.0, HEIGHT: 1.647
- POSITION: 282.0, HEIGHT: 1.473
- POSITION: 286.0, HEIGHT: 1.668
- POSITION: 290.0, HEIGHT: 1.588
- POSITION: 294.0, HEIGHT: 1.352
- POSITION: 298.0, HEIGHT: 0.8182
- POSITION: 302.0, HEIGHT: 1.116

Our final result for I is 1.56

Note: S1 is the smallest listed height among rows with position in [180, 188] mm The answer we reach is 1.301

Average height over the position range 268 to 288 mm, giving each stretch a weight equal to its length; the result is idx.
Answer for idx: 1.63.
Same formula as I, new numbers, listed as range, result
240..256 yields 1.69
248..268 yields 1.8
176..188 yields 1.36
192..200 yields 1.64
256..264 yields 1.87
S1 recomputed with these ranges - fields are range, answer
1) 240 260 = 1.461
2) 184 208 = 1.493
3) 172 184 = 1.108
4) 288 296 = 1.352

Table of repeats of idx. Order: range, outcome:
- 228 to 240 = 1.59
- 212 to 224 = 1.79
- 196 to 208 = 1.67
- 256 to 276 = 1.77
